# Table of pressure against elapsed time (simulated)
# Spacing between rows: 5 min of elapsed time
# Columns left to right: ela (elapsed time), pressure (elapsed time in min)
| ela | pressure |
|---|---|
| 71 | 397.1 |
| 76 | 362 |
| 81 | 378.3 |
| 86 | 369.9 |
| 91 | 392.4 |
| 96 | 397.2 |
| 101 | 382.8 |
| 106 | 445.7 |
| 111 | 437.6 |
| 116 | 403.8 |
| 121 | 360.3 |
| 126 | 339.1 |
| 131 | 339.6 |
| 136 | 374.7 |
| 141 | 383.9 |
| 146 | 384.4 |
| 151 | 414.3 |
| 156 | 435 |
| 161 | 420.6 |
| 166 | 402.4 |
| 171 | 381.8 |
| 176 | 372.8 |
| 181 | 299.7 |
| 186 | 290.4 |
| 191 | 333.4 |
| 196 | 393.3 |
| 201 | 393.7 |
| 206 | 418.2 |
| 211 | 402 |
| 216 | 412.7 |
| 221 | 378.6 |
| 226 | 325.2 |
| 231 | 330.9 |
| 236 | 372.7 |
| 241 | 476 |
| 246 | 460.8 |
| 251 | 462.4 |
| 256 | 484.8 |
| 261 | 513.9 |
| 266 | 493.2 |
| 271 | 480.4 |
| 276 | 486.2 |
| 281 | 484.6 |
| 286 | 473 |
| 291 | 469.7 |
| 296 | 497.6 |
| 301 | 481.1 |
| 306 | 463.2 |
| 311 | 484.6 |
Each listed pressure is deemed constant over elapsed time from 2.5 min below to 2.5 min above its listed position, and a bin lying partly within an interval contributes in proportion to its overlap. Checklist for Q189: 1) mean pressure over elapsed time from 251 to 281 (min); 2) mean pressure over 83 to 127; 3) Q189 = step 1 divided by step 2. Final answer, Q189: 1.24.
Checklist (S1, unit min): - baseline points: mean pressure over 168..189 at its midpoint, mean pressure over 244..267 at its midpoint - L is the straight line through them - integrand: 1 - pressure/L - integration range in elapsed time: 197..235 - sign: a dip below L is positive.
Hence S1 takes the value 2.4 min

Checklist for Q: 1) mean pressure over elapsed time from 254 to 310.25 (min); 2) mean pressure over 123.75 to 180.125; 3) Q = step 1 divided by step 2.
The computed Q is 1.3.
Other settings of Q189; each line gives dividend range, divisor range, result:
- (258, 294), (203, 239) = 1.28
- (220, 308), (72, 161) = 1.16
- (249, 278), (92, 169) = 1.23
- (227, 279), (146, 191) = 1.21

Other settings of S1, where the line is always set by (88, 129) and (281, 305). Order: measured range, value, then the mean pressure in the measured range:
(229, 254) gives 1.8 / 424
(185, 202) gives 3.1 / 355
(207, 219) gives 0.9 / 408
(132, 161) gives 1.0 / 397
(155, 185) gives 3.1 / 378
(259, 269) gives -0.8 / 502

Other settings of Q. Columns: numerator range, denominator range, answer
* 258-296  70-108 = 1.25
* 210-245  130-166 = 0.98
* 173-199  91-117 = 0.82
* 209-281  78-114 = 1.09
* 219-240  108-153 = 0.94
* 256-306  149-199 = 1.30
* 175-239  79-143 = 0.95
